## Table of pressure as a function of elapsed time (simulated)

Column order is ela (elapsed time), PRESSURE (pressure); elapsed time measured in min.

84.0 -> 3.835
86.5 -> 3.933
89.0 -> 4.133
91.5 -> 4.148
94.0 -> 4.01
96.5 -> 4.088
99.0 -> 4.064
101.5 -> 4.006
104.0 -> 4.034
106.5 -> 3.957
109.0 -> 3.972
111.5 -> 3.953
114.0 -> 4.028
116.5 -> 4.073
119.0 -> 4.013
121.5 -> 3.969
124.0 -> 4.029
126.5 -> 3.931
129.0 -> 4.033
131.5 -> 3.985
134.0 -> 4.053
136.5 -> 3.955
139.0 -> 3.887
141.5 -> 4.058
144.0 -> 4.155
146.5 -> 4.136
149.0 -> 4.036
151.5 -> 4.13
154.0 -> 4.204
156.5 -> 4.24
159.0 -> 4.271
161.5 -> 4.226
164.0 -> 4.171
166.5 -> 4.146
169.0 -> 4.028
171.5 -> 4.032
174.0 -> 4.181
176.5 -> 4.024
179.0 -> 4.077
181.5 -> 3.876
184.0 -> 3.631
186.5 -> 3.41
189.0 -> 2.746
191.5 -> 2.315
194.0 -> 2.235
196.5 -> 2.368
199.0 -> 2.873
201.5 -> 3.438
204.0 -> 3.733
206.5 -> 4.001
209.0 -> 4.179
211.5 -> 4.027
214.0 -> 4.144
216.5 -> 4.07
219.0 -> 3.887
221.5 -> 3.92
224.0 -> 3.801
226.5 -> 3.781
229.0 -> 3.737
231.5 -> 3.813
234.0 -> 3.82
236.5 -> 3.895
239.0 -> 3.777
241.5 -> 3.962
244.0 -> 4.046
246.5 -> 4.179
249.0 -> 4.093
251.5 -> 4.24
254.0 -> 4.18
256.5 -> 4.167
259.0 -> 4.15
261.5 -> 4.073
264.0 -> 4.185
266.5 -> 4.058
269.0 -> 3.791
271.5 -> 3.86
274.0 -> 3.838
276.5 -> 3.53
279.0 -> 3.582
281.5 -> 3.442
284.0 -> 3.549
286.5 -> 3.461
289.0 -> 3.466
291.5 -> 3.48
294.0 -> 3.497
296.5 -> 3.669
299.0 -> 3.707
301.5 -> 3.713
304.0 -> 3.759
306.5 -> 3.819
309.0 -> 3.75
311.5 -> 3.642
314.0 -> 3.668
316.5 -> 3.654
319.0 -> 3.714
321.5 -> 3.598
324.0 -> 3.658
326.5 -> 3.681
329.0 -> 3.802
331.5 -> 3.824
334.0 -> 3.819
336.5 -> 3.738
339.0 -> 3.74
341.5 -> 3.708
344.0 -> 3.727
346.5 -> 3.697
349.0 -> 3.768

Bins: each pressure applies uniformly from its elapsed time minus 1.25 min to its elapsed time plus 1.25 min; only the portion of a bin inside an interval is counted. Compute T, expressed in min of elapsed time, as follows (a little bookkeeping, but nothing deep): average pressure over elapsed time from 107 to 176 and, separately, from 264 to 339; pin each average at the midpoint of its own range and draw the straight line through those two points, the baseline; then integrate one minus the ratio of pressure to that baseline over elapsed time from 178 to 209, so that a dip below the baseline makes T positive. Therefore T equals 5.4 min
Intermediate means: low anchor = 4.07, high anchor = 3.69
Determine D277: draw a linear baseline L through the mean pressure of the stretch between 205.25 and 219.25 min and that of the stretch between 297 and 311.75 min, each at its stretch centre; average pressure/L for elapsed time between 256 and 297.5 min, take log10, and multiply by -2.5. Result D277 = 0.03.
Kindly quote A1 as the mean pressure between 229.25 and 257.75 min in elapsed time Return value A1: 4.01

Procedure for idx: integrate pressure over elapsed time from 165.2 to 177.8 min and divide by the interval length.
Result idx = 4.08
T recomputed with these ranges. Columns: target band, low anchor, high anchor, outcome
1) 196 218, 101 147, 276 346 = 0.90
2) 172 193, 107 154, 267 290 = 1.91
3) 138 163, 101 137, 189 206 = -4.20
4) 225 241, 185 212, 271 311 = -2.17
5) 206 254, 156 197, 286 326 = -4.19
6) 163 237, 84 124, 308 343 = 4.03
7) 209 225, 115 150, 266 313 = -0.70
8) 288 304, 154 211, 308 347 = 0.43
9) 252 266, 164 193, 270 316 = -1.91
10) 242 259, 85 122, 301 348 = -1.42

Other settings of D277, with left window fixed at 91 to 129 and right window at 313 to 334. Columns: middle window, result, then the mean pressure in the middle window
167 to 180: -0.04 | 4.07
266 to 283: 0.02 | 3.71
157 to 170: -0.06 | 4.18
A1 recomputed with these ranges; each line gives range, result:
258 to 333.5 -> 3.72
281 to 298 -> 3.52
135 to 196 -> 3.82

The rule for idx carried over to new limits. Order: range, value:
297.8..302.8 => 3.71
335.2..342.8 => 3.73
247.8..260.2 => 4.17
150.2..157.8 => 4.19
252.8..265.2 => 4.15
